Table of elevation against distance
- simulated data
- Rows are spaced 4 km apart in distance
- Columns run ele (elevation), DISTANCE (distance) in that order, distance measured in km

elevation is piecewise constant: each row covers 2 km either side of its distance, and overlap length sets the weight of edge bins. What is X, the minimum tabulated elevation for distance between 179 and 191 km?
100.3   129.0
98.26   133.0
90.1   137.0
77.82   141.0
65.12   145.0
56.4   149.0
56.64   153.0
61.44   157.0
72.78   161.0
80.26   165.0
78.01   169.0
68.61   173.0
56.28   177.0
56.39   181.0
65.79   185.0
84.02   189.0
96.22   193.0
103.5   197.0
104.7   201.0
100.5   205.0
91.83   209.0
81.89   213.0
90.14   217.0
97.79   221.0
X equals 56.39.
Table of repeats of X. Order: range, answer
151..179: 56.28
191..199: 96.22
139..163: 56.4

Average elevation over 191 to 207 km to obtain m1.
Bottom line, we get 101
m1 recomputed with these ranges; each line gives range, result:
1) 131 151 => 77.5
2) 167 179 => 67.6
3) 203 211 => 96.2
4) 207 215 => 86.9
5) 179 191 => 68.7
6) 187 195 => 90.1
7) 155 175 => 72.2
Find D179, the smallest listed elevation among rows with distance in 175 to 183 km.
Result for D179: 56.28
